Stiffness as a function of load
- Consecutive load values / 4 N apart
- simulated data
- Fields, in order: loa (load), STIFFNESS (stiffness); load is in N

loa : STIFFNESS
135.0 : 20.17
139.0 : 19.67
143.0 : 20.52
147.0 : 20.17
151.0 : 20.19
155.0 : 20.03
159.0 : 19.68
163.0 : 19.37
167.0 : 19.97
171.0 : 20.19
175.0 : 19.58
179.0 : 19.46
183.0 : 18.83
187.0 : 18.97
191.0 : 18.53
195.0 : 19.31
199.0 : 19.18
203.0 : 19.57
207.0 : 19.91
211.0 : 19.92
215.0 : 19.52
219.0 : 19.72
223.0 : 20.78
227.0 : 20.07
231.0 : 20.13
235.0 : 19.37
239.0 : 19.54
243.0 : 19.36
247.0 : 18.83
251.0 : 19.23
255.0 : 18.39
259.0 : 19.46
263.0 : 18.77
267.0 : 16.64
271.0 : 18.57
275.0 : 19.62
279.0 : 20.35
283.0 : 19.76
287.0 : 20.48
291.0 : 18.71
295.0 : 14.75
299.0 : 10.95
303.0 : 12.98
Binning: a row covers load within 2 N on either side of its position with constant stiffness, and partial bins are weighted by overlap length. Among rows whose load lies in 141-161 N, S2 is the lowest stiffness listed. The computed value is 19.68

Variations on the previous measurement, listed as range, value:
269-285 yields 18.57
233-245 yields 19.36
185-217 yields 18.53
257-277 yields 16.64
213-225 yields 19.52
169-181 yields 19.46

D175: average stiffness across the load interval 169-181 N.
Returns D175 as 19.7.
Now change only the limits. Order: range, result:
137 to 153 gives 20.1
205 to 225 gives 20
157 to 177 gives 19.8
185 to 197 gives 18.9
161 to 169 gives 19.7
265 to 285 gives 19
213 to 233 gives 20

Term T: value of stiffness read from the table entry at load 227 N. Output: 20.07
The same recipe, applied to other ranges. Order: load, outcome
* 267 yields 16.64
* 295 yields 14.75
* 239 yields 19.54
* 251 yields 19.23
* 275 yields 19.62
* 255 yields 18.39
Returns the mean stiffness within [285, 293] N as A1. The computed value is 19.6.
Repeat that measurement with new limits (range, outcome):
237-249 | 19.2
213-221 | 19.6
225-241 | 19.8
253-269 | 18.3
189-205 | 19.1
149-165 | 19.8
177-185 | 19.1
